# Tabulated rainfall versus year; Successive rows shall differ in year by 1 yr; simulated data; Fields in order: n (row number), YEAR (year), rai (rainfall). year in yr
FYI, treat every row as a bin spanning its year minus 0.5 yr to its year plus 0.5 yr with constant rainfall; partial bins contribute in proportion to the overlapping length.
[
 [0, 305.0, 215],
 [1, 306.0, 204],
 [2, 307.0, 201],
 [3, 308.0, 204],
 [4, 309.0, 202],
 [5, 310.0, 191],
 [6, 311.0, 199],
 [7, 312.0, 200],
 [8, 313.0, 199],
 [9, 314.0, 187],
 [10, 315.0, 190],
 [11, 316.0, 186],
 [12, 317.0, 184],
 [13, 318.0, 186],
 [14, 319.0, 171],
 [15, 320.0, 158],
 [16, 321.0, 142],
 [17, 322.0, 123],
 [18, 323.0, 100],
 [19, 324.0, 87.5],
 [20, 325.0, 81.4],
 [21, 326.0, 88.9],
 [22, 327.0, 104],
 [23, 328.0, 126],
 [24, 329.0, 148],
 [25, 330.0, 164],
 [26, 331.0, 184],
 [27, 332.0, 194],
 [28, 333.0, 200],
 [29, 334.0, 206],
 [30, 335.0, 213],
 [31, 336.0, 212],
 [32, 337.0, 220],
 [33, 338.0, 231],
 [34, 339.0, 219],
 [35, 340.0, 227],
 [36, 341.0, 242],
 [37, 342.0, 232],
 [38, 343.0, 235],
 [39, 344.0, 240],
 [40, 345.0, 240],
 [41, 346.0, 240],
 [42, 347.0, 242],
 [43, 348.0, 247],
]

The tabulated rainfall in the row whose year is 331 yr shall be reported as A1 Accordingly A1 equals 184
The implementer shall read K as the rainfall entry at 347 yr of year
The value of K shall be 242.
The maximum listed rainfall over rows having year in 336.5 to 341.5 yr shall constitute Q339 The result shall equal 242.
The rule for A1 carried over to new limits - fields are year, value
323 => 100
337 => 220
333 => 200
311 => 199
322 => 123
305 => 215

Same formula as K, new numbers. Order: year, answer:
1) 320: 158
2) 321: 142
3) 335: 213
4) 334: 206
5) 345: 240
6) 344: 240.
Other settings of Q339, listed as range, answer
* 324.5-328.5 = 126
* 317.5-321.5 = 186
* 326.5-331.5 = 184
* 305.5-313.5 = 204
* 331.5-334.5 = 206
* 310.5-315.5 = 200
